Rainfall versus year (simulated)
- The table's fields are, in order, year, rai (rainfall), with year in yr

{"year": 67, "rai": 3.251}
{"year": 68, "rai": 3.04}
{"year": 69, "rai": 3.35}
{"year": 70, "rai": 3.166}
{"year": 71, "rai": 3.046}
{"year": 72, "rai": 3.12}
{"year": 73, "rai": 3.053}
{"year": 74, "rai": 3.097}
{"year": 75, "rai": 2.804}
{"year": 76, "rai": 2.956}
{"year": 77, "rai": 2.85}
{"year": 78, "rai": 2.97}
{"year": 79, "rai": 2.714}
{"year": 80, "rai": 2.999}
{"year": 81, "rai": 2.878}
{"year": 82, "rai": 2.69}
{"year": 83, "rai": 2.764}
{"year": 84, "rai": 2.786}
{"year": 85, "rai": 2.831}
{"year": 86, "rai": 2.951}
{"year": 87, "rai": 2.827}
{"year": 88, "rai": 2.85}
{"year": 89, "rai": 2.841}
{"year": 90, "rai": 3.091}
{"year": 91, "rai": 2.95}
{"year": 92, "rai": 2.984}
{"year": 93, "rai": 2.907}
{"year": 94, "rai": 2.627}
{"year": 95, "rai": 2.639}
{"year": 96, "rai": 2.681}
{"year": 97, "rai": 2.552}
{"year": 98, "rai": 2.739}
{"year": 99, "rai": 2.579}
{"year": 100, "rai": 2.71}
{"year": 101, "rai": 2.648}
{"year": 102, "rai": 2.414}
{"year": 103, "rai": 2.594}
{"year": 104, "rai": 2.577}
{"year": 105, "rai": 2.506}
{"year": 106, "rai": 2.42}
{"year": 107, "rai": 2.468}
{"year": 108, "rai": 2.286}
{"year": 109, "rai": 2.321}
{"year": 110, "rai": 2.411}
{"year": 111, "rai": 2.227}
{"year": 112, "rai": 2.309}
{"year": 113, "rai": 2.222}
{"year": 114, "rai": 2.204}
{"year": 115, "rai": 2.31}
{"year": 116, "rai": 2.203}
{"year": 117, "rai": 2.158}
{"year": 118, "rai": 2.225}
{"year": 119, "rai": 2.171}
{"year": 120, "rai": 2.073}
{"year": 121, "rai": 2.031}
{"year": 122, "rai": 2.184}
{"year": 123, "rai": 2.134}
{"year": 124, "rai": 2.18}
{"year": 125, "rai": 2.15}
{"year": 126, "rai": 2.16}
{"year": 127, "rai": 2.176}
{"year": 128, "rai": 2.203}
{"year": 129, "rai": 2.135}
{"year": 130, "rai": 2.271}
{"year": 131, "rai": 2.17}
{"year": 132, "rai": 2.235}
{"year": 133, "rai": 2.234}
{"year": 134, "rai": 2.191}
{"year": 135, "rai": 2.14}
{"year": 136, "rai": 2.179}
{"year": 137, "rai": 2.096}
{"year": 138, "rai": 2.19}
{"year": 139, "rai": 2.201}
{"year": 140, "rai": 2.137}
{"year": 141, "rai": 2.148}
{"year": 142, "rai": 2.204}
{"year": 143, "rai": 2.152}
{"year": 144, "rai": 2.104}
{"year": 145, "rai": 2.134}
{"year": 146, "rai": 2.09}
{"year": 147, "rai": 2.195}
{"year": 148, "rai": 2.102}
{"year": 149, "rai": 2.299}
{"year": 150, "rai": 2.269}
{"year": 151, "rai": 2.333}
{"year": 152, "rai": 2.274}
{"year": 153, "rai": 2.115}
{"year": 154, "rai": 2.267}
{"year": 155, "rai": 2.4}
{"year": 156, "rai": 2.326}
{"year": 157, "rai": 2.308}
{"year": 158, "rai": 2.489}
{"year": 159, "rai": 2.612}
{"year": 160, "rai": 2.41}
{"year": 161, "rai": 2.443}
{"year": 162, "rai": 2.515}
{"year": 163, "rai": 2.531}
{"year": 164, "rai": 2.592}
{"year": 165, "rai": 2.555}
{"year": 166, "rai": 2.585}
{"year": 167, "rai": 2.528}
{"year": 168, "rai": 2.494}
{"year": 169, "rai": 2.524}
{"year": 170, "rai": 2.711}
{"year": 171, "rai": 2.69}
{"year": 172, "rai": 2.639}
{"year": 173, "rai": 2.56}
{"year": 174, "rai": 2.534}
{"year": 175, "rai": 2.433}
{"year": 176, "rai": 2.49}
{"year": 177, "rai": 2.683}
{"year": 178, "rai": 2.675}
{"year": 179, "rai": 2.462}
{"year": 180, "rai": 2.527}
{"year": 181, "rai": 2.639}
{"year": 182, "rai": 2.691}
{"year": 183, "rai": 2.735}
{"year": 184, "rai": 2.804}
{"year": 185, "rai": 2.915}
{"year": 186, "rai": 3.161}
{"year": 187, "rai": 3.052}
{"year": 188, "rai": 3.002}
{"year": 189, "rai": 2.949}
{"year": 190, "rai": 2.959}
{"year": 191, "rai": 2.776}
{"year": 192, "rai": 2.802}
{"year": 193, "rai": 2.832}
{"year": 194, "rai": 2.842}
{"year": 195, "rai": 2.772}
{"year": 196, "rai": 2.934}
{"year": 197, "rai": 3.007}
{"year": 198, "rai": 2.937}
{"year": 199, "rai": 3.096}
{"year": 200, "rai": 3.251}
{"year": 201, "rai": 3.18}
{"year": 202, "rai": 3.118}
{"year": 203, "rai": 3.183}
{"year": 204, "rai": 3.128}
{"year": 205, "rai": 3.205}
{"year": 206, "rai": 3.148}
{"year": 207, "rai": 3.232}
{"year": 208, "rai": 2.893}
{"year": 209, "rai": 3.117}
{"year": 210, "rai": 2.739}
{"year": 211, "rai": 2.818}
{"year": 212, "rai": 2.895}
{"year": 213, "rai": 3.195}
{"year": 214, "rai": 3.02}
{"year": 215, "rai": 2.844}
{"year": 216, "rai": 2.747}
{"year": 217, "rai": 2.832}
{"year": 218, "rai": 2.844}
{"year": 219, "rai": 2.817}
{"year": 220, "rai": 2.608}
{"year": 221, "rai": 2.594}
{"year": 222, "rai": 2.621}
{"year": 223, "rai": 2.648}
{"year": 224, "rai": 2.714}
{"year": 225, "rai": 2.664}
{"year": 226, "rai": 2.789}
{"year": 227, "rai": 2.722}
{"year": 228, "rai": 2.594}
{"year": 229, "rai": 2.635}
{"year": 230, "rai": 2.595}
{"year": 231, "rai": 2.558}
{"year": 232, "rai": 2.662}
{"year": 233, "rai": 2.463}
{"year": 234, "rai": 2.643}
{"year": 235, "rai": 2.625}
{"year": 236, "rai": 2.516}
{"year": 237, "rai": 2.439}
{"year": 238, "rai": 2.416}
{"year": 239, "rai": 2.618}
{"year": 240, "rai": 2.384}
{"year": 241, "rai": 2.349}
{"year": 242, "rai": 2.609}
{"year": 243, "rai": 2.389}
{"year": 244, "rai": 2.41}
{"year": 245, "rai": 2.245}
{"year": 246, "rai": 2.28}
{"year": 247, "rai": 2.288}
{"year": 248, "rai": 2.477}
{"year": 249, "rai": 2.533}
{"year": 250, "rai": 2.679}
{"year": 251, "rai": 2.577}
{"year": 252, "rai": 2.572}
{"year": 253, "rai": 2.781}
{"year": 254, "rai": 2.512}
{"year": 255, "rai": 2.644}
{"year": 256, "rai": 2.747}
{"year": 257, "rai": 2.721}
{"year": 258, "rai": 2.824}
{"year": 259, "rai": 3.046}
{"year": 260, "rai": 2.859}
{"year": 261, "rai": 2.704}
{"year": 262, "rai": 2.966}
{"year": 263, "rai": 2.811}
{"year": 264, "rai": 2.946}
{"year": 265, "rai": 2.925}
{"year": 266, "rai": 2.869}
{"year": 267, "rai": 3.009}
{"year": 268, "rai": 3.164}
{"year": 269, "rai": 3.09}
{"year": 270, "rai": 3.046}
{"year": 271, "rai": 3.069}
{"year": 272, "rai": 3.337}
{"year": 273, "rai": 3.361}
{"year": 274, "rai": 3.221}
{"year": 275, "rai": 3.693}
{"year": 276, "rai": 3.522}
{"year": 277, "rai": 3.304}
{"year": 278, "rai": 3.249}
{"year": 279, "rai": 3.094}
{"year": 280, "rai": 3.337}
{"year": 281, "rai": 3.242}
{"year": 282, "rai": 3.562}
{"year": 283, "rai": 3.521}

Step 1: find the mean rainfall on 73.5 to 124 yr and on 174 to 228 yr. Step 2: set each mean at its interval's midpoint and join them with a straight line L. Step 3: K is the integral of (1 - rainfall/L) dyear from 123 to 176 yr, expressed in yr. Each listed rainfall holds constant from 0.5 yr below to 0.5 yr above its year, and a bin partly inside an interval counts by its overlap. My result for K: 7.83 yr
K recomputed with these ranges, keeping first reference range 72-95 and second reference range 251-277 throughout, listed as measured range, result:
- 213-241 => 2.8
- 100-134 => 7.3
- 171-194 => 1.5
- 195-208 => -0.7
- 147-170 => 4.0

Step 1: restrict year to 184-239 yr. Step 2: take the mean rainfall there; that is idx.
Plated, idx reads 2.84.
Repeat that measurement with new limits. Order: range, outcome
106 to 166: 2.26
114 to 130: 2.17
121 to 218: 2.57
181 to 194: 2.88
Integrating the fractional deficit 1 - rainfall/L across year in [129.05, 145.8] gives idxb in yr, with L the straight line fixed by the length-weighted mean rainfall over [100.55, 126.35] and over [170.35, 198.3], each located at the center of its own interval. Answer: 1.9 yr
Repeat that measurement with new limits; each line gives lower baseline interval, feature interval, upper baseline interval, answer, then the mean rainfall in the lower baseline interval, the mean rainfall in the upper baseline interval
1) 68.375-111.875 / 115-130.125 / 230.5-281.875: 3.3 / 2.76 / 2.81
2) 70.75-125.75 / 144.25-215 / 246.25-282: 2.0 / 2.59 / 2.95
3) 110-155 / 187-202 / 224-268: -3.2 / 2.19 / 2.64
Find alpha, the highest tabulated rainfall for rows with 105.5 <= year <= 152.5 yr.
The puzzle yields 2.468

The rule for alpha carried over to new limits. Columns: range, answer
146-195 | 3.161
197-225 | 3.251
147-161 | 2.612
